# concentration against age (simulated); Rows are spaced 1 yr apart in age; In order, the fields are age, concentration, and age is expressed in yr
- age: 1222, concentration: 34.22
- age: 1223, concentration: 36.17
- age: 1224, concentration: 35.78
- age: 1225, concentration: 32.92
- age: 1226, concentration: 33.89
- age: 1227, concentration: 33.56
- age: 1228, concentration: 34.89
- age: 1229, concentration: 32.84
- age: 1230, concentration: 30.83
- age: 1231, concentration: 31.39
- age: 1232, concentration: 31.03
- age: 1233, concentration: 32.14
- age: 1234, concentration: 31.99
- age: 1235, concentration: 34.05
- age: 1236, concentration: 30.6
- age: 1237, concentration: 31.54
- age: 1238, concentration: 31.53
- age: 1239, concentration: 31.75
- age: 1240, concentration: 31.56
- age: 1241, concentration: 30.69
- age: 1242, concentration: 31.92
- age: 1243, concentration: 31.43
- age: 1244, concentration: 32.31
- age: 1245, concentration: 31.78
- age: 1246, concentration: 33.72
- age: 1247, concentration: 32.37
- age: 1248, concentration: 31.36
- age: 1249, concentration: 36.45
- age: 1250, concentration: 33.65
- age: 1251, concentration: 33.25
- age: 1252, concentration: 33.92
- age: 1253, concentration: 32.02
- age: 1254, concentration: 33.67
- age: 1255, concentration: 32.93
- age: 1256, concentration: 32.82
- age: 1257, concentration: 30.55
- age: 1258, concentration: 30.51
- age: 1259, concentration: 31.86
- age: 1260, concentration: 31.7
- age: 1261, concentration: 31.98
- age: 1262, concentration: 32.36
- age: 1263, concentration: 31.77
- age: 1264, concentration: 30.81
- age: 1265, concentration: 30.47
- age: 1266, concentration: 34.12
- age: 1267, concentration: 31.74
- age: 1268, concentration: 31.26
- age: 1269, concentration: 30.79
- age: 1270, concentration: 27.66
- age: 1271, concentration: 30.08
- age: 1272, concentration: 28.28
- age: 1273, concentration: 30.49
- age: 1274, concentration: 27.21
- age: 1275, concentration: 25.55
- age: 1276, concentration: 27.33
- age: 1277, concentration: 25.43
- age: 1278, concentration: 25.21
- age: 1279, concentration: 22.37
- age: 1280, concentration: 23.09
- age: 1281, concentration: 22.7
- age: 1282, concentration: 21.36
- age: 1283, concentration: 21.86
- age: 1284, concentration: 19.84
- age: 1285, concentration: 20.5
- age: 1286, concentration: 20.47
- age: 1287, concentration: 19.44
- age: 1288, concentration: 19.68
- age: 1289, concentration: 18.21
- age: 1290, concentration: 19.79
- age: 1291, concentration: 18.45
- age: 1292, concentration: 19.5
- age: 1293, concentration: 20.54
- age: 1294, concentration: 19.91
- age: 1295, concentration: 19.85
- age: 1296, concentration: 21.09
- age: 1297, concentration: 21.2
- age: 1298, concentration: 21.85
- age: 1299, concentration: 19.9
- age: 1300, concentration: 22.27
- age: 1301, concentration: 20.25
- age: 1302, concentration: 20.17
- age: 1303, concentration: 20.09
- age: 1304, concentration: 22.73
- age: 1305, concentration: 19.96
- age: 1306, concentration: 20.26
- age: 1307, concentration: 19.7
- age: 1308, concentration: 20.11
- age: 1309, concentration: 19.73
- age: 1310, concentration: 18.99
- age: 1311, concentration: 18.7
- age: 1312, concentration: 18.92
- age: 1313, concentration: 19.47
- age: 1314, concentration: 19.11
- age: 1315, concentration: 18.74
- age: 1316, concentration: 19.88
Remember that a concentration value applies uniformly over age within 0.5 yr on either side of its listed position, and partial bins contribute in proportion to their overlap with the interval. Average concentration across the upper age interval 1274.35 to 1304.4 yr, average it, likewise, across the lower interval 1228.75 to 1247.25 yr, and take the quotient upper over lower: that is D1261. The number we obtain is 0.7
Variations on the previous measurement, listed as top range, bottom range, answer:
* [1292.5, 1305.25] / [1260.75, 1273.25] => 0.67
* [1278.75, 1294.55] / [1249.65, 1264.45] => 0.63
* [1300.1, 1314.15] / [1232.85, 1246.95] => 0.62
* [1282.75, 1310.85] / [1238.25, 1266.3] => 0.63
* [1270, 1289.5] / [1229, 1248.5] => 0.75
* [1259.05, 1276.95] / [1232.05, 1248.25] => 0.94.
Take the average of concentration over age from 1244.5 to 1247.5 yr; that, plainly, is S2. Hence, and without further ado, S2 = 32.6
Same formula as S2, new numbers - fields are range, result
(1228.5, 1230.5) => 31.8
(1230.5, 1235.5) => 32.1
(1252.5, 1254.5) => 32.8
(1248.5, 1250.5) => 35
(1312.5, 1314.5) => 19.3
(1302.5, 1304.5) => 21.4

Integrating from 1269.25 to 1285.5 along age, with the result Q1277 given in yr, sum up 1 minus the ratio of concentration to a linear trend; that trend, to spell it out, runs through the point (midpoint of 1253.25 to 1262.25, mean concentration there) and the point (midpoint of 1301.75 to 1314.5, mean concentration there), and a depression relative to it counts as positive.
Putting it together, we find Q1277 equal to 1.4 yr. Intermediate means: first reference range 32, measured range 25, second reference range 19.8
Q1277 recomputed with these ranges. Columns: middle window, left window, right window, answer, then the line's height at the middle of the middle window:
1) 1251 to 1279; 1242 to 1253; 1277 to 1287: -3.1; 27.4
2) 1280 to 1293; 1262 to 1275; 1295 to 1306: 2.5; 25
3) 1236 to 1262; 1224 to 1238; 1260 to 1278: -0.9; 31.2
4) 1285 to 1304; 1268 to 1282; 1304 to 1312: 1.9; 22.6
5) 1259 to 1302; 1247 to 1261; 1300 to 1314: 2.8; 26.3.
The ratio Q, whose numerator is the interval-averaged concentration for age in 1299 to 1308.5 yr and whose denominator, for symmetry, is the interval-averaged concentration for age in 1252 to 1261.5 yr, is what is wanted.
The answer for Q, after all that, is 0.64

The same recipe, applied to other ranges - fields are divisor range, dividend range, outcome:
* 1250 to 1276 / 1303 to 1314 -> 0.64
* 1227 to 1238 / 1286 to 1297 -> 0.61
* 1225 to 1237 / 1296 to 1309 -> 0.64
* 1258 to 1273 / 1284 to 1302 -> 0.65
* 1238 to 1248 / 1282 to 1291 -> 0.63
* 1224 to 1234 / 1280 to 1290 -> 0.63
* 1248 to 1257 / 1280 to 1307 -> 0.62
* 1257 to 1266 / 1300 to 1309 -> 0.65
